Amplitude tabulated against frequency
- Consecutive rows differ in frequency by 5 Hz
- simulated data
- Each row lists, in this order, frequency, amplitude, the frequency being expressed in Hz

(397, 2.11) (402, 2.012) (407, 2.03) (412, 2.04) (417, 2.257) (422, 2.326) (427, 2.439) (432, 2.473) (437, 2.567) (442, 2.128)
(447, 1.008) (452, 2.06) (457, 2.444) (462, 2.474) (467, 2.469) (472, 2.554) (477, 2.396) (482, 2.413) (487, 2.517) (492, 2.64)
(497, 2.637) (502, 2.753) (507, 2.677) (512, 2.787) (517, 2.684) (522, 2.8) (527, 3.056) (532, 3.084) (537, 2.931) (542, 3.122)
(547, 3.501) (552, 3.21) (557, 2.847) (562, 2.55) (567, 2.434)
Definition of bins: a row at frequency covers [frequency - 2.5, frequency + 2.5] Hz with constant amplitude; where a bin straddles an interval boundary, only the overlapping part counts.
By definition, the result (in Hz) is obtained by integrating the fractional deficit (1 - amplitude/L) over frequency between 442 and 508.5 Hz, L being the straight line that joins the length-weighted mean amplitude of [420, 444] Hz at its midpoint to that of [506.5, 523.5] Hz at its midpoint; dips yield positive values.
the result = 5.4 Hz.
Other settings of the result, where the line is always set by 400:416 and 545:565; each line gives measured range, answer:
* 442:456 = 3.5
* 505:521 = 0.0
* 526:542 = -1.0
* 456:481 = -0.3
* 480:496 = 0.2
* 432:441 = -0.9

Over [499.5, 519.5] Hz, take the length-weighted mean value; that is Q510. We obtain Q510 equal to 2.73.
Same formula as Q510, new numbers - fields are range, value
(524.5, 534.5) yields 3.07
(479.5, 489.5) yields 2.46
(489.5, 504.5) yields 2.68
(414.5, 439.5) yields 2.41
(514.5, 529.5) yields 2.85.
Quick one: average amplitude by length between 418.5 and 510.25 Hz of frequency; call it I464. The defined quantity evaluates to 2.39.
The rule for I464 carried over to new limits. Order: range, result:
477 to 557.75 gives 2.84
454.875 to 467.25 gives 2.46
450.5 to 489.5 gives 2.43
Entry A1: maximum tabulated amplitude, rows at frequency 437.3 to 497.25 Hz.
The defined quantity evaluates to 2.64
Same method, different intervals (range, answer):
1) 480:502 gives 2.753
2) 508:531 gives 3.056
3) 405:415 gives 2.04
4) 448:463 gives 2.474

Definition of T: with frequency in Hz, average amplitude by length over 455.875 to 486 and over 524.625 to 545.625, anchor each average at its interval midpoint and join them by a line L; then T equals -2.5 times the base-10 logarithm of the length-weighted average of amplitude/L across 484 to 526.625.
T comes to 0.03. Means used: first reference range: 2.46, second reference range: 3.07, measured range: 2.7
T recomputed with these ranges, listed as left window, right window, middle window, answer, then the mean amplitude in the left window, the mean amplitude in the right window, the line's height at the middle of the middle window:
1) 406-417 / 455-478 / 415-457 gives 0.04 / 2.09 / 2.47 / 2.26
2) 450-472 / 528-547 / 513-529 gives 0.04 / 2.39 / 3.11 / 2.95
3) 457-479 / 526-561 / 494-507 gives 0.02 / 2.47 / 3.09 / 2.74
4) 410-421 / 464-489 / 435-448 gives 0.16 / 2.18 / 2.47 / 2.3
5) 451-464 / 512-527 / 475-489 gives 0.04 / 2.35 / 2.8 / 2.53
